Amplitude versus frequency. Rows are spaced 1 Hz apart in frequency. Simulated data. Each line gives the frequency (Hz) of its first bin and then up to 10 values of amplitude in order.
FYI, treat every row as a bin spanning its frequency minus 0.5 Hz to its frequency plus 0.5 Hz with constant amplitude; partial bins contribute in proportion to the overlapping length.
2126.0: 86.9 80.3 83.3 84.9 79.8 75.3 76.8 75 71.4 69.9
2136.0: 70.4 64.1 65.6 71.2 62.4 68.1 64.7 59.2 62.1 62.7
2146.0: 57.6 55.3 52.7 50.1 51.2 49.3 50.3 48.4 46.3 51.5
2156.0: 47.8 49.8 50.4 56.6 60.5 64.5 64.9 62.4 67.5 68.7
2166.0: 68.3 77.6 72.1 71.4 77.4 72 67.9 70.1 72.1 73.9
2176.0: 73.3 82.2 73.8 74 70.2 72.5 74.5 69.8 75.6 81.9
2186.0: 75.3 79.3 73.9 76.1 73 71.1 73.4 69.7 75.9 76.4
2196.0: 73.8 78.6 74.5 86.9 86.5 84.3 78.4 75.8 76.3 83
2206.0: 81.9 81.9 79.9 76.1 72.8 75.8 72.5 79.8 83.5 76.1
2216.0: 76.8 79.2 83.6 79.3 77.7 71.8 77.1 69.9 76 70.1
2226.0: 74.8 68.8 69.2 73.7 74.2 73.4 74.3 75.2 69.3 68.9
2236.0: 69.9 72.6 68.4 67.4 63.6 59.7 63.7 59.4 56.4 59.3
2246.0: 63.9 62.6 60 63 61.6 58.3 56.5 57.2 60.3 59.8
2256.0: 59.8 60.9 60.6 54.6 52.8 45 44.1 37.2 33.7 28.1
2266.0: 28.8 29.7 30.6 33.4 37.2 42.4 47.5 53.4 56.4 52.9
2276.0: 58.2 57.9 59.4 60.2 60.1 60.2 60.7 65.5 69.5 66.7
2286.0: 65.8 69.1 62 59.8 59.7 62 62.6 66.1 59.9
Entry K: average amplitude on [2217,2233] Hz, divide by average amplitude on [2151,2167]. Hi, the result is 1.3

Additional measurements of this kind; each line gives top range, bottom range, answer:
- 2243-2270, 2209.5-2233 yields 0.67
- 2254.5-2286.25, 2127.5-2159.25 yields 0.82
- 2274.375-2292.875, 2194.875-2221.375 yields 0.79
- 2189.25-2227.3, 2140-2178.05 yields 1.23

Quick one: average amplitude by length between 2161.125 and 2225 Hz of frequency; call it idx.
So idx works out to 75.3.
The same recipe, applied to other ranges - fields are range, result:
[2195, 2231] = 77.1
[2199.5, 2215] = 79.1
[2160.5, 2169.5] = 68.6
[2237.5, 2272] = 52.3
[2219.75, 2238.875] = 72.2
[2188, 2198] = 74.2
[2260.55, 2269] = 34.5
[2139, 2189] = 65.2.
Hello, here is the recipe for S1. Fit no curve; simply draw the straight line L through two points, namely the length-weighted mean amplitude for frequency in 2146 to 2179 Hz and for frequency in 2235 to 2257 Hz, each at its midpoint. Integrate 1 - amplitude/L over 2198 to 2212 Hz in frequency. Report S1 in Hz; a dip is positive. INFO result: -3.8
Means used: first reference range 62.6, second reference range 62.2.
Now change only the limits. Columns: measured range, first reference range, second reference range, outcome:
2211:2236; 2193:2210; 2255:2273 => -3.16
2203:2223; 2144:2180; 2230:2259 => -4.57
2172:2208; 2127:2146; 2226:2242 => -3.16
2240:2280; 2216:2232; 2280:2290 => 9.49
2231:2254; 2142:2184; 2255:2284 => -4.81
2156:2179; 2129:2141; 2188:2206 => 2.12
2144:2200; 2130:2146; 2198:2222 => 4.63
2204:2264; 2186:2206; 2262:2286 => -3.47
